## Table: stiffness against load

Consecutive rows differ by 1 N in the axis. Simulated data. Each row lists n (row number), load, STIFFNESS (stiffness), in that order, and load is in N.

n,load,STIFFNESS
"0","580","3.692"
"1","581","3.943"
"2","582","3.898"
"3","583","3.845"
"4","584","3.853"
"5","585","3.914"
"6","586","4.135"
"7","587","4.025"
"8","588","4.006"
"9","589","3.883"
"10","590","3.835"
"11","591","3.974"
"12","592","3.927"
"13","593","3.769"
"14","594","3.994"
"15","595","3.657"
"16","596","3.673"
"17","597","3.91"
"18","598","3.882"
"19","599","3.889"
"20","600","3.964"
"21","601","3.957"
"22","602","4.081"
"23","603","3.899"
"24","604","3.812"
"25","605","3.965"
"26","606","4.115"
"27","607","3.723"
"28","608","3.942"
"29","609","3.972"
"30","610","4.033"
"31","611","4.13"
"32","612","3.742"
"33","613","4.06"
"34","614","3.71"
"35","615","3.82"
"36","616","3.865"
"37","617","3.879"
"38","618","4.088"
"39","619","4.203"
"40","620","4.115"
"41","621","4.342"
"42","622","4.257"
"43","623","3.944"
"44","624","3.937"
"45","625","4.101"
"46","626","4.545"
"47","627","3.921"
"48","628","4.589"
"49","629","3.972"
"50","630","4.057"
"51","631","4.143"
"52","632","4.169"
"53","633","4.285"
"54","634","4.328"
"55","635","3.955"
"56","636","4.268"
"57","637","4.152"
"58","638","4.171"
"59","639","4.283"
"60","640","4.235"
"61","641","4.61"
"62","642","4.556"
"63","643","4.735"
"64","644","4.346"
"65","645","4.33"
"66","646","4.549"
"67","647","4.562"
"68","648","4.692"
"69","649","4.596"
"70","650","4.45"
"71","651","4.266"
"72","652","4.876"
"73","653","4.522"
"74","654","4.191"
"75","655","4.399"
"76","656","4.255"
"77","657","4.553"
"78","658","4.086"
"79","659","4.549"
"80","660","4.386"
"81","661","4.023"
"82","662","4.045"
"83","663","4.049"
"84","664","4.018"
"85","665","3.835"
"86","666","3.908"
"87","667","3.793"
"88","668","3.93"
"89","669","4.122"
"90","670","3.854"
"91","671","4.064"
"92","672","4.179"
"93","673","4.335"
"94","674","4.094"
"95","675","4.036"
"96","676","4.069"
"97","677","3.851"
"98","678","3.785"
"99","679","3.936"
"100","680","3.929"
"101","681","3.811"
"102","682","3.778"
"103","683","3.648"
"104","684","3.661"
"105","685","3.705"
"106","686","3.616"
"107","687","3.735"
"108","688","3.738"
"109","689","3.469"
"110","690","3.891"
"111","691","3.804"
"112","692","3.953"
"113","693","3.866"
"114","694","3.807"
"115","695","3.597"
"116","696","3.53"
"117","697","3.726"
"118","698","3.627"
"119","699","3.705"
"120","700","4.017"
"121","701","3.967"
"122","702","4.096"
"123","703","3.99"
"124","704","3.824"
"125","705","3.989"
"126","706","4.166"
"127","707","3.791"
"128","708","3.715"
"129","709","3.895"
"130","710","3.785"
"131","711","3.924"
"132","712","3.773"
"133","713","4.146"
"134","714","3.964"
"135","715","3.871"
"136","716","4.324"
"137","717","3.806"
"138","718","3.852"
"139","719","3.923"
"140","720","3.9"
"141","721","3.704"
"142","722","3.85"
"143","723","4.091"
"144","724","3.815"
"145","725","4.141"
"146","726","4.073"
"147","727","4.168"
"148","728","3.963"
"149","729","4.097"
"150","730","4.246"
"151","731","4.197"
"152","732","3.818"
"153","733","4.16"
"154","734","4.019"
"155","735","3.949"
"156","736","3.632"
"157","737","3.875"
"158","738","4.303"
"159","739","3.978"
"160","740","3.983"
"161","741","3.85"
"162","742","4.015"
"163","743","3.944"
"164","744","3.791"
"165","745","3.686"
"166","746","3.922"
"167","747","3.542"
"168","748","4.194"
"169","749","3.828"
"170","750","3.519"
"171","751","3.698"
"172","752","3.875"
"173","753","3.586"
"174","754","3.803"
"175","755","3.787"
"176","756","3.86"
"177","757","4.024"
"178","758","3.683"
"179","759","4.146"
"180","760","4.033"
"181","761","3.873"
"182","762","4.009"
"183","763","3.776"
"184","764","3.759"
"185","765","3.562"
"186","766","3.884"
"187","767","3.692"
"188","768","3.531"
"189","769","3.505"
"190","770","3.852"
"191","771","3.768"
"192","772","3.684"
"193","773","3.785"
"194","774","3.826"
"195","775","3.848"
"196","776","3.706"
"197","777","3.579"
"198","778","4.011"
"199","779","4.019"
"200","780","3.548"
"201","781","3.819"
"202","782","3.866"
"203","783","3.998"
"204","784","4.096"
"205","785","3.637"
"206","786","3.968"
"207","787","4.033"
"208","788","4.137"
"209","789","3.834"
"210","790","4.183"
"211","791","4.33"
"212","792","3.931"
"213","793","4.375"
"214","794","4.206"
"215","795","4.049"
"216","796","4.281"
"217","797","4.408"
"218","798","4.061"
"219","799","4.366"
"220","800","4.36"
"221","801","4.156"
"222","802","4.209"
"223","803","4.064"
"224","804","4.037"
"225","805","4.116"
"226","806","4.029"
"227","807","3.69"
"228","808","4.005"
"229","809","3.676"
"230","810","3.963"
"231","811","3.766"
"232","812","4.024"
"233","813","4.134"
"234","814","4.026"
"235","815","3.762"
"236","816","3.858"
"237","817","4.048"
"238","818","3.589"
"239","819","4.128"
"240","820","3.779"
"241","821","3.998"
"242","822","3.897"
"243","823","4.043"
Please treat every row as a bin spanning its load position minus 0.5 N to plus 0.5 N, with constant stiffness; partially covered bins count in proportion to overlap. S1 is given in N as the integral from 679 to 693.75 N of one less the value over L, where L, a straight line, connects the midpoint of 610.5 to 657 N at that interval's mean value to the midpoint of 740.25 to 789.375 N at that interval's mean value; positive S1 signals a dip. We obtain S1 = 1.1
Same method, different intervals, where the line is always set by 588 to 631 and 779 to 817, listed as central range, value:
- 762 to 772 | 0.8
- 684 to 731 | 1.4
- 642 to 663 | -2.2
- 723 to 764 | 0.9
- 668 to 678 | -0.1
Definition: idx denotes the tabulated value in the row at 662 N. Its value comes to 4.045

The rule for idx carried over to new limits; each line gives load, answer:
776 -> 3.706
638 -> 4.171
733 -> 4.16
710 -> 3.785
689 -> 3.469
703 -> 3.99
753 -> 3.586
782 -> 3.866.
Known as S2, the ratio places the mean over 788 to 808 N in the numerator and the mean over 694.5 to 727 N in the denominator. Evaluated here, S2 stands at 1.06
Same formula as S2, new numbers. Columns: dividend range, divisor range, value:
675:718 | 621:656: 0.89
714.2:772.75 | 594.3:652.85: 0.94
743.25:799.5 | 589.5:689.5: 0.95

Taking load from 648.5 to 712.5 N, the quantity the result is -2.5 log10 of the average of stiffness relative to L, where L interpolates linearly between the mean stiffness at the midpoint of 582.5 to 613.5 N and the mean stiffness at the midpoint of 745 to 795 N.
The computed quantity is -0.02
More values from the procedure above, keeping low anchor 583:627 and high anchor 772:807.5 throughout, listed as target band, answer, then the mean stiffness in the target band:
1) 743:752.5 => 0.06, 3.79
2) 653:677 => -0.04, 4.12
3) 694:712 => 0.04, 3.84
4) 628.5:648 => -0.09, 4.31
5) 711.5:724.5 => 0.02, 3.92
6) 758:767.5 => 0.04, 3.85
